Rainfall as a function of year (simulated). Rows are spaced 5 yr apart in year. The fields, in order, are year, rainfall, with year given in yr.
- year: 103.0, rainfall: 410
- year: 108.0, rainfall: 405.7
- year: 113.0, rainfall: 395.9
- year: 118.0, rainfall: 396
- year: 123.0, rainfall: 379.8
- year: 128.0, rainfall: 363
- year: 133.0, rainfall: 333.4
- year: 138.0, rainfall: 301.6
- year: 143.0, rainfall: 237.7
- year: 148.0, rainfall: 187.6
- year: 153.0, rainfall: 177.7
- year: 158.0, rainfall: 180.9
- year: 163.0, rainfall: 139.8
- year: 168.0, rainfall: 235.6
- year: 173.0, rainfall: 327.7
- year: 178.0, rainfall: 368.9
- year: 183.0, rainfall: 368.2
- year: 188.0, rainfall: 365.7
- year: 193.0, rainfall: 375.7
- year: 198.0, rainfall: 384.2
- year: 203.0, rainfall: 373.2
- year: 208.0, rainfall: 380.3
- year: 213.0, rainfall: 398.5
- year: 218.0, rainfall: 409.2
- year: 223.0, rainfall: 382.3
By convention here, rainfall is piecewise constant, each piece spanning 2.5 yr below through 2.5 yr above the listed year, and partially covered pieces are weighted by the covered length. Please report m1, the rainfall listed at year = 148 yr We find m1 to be 187.6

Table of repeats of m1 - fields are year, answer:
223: 382.3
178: 368.9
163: 139.8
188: 365.7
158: 180.9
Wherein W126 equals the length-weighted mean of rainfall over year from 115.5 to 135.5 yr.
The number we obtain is 368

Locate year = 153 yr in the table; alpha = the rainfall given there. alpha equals 177.7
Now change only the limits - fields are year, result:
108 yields 405.7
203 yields 373.2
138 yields 301.6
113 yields 395.9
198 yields 384.2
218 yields 409.2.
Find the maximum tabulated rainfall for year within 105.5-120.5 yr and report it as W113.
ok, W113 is 405.7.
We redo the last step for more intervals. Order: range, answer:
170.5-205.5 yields 384.2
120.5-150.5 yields 379.8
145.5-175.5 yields 327.7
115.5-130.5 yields 396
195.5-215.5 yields 398.5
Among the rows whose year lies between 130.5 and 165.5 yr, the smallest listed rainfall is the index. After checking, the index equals 139.8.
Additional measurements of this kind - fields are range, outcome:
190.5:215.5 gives 373.2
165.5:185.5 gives 235.6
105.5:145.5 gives 237.7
